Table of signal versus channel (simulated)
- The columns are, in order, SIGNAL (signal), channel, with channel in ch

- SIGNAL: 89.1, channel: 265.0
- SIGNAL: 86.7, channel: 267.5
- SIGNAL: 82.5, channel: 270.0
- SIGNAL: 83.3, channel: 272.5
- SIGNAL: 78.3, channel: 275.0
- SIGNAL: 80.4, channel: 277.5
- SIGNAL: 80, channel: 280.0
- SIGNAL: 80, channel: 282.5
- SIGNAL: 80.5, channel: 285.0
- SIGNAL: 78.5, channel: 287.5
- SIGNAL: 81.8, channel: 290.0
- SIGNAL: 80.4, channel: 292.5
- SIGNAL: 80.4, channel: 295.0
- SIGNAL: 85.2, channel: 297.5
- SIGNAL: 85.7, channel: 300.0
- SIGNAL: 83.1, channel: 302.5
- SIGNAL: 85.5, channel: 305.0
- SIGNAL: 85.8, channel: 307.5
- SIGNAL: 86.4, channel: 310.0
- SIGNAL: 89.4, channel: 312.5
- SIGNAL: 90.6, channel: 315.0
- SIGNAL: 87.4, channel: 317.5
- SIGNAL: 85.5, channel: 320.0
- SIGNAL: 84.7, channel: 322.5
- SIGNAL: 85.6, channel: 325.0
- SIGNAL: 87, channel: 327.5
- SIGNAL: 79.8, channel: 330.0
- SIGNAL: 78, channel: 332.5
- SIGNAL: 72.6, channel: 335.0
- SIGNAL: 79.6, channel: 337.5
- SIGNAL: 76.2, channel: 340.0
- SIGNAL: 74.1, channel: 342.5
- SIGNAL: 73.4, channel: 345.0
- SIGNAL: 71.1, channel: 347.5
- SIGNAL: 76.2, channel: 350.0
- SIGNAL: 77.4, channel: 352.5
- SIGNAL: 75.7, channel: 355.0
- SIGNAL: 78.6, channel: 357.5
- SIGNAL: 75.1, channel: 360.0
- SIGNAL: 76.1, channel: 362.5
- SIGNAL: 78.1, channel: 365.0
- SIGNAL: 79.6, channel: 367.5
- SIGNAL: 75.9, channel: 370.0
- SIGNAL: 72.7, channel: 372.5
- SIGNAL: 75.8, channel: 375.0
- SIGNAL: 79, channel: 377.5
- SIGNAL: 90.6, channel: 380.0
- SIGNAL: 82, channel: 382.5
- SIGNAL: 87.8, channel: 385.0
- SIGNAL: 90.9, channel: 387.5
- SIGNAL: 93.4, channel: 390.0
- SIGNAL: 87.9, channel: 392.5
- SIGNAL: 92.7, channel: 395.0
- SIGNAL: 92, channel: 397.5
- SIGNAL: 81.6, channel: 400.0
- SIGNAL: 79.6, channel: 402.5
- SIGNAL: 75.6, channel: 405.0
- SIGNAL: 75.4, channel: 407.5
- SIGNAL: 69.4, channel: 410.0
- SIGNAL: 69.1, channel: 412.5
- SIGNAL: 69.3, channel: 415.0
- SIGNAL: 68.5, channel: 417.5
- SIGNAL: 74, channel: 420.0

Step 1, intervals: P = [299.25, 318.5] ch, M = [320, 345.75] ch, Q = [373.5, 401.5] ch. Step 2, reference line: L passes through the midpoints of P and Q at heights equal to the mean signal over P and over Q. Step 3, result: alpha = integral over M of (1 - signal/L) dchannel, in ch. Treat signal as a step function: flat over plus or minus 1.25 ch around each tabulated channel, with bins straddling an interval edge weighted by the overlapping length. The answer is 2.1 ch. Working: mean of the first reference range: 86.8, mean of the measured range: 79.5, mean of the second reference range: 86.5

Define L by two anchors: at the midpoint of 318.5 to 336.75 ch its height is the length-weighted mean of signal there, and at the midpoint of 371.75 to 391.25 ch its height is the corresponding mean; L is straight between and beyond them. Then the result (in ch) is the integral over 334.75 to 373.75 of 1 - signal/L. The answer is 3.4 ch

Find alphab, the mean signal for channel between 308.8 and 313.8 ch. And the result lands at 87.9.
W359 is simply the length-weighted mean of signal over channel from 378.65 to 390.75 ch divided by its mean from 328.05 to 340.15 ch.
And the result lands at 1.1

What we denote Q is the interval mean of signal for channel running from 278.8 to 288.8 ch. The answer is 79.8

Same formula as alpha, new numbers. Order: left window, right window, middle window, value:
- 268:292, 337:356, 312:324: -1.50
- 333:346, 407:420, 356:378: -0.94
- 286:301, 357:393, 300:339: -1.09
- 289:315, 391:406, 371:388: 0.57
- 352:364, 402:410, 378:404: -4.01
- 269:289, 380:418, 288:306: -0.52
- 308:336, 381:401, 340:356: 2.09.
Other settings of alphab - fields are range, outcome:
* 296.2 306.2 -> 84.8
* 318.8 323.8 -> 85.1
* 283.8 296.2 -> 80.3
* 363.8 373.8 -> 76.6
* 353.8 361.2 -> 76.5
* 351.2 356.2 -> 76.6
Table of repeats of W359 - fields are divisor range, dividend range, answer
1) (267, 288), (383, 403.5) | 1.09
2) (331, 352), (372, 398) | 1.14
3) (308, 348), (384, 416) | 1.00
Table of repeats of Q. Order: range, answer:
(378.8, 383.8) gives 86.3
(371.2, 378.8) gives 75.9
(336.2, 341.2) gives 77.9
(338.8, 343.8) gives 75.1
